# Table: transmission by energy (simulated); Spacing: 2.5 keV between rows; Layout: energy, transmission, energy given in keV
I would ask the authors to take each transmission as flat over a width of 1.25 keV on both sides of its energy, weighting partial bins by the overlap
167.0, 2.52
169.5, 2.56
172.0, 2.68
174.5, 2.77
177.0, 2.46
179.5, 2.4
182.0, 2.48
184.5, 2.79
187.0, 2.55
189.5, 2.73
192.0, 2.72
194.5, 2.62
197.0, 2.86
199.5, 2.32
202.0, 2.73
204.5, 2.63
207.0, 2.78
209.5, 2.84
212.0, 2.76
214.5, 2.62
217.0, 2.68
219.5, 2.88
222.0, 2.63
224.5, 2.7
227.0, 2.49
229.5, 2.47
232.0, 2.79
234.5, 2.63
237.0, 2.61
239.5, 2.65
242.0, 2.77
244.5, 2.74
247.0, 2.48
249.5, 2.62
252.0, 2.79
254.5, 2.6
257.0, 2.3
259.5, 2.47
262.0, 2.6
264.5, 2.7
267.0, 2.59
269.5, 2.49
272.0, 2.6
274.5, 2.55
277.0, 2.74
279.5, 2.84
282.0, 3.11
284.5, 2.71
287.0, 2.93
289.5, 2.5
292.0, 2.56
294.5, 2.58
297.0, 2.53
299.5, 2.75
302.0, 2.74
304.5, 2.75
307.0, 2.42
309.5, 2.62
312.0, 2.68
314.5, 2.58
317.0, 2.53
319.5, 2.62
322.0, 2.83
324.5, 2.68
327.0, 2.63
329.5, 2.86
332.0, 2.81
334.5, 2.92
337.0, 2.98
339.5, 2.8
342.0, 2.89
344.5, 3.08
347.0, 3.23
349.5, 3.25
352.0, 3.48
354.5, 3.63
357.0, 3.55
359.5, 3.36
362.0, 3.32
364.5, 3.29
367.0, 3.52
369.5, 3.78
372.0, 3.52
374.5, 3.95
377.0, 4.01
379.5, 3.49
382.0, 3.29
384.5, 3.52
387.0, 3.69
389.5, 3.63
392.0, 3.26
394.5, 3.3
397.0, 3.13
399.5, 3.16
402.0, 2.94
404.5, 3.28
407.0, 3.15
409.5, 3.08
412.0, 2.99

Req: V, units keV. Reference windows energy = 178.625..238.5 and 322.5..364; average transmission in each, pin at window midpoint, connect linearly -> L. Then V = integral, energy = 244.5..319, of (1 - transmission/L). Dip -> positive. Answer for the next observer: 6.60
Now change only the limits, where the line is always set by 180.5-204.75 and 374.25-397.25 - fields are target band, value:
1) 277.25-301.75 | 2.85 keV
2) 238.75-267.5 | 3.04 keV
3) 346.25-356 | -0.12 keV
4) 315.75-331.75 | 2.68 keV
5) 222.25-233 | 0.73 keV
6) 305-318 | 2.48 keV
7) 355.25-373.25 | -0.28 keV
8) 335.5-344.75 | 1.10 keV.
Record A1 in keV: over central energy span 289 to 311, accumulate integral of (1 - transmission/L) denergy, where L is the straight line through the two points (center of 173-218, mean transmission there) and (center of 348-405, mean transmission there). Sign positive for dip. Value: 3.6 keV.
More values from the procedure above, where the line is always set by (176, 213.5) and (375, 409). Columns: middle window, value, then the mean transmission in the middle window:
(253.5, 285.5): 3.14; 2.64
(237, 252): 0.90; 2.66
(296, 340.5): 5.70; 2.71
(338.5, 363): -0.27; 3.26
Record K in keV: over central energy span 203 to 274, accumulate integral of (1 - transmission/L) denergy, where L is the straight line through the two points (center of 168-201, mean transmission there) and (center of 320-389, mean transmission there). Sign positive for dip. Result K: 4.47 keV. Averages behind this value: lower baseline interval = 2.61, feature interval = 2.64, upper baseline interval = 3.27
